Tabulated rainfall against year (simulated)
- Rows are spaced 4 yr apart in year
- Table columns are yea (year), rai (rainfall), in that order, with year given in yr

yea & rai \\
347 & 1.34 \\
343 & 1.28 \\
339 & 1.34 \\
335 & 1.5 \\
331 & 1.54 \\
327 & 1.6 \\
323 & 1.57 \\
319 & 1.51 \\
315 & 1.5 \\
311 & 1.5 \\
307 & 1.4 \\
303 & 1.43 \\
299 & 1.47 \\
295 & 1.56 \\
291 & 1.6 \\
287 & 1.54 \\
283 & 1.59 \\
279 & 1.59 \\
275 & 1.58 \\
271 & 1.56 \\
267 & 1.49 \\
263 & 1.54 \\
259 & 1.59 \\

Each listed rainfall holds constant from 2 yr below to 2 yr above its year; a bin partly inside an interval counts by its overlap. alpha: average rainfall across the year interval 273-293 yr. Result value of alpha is 1.58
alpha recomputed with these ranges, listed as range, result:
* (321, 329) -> 1.58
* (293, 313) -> 1.47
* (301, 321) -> 1.47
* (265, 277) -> 1.54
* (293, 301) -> 1.52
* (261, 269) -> 1.52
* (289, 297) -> 1.58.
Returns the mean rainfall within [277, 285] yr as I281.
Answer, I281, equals 1.59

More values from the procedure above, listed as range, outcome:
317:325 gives 1.54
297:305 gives 1.45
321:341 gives 1.51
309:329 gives 1.54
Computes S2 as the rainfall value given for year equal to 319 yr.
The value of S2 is 1.51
